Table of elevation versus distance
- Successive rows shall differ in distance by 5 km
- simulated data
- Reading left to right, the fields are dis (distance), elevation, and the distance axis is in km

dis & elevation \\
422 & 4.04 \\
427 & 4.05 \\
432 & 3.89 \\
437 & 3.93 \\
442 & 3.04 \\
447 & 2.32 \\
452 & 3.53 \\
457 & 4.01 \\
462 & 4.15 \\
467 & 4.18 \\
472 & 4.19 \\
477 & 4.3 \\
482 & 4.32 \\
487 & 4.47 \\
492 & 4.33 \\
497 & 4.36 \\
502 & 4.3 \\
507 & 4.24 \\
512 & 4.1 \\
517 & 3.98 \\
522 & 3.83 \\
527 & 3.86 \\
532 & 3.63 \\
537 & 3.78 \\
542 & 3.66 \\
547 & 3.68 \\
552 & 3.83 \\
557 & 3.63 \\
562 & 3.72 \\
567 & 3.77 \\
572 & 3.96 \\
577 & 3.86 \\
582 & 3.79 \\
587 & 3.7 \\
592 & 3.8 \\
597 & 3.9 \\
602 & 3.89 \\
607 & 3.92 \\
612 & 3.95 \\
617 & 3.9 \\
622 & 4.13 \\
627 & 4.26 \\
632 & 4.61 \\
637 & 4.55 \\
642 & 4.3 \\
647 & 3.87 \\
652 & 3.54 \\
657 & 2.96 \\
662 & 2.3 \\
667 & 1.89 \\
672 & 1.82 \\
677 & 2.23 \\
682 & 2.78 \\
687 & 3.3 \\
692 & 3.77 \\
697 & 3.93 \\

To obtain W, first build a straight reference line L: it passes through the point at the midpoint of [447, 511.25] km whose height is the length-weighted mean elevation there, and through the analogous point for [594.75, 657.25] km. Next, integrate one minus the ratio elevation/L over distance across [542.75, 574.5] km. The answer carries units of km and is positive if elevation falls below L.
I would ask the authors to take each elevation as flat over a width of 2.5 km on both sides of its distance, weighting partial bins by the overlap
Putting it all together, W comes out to 2.40 km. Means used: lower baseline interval 4.12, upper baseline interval 4.02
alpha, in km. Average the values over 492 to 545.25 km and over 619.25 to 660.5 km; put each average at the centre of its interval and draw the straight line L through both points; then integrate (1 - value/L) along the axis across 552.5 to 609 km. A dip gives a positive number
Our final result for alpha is 2.5 km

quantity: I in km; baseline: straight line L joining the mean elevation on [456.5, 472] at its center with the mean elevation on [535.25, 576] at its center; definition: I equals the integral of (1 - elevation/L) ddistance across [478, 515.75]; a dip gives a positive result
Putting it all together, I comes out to -2.7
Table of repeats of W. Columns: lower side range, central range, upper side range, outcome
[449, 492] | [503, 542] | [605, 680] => 0.2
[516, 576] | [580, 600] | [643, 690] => -2.2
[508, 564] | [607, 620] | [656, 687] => -4.1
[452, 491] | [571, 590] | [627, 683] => -1.0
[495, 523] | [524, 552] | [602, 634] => 2.7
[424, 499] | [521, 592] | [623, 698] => -2.2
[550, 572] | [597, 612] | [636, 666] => -1.2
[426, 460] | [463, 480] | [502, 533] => -2.4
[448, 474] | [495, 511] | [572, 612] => -1.6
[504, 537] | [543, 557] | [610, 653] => 0.9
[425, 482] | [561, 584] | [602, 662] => 0.3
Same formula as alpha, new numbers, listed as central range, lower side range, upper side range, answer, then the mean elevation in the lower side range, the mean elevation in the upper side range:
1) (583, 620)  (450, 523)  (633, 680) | -4.6 km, 4.16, 3.1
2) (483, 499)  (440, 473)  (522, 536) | -3.0 km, 3.61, 3.76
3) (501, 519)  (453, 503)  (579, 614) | -0.1 km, 4.24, 3.85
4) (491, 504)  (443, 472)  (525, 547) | -2.3 km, 3.65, 3.72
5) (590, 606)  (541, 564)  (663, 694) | -2.7 km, 3.71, 2.6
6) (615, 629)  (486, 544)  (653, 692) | -4.8 km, 4.04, 2.59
